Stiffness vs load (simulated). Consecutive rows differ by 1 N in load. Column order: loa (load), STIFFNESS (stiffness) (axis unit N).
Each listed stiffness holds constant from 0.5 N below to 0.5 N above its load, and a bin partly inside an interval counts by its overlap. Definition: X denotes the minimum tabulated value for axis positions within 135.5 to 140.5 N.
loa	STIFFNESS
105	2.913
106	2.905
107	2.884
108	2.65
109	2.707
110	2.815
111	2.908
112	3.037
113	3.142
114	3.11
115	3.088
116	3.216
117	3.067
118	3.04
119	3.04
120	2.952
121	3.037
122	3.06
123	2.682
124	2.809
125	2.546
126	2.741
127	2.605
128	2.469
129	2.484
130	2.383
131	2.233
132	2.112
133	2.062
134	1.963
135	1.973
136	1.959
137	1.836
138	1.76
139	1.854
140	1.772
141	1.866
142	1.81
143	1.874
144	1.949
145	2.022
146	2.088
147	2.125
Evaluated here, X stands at 1.76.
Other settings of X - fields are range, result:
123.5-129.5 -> 2.469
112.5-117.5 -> 3.067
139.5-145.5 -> 1.772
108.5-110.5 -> 2.707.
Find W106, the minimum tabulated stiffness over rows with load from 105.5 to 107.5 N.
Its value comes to 2.884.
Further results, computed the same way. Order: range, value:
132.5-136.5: 1.959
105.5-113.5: 2.65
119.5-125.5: 2.546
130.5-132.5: 2.112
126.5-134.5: 1.963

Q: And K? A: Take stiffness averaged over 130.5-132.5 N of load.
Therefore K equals 2.17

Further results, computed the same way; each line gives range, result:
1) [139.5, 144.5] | 1.85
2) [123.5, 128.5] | 2.63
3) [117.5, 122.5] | 3.03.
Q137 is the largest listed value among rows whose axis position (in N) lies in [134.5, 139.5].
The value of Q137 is 1.973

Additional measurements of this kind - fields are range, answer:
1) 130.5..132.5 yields 2.233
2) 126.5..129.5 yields 2.605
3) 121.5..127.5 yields 3.06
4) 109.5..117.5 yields 3.216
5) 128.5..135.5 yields 2.484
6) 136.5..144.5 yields 1.949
